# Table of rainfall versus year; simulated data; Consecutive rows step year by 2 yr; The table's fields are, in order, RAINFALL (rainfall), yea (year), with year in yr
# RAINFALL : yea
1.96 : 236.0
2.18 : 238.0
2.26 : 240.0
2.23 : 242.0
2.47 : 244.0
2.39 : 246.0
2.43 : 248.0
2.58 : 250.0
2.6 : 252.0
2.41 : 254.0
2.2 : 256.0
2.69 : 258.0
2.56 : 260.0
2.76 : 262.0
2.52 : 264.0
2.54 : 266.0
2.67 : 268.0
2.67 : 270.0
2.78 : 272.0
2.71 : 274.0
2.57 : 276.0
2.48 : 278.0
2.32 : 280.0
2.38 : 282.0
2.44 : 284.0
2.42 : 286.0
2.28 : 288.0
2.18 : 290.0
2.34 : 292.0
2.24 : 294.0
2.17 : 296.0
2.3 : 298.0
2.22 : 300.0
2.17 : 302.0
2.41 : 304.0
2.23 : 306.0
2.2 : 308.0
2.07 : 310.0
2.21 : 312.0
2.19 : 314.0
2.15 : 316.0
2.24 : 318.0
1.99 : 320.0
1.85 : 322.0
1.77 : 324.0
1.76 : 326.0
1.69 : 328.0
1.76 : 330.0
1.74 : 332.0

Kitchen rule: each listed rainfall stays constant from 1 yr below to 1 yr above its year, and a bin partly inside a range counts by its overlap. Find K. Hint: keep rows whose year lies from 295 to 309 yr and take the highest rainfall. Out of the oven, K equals 2.41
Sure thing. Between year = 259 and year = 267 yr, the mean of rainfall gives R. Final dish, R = 2.6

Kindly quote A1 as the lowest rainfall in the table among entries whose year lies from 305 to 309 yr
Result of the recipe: 2.2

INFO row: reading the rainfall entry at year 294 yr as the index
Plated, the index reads 2.24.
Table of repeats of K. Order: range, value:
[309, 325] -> 2.24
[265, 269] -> 2.67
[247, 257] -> 2.6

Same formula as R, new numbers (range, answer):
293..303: 2.22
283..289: 2.38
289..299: 2.25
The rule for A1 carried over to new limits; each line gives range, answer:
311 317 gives 2.15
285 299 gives 2.17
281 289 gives 2.28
